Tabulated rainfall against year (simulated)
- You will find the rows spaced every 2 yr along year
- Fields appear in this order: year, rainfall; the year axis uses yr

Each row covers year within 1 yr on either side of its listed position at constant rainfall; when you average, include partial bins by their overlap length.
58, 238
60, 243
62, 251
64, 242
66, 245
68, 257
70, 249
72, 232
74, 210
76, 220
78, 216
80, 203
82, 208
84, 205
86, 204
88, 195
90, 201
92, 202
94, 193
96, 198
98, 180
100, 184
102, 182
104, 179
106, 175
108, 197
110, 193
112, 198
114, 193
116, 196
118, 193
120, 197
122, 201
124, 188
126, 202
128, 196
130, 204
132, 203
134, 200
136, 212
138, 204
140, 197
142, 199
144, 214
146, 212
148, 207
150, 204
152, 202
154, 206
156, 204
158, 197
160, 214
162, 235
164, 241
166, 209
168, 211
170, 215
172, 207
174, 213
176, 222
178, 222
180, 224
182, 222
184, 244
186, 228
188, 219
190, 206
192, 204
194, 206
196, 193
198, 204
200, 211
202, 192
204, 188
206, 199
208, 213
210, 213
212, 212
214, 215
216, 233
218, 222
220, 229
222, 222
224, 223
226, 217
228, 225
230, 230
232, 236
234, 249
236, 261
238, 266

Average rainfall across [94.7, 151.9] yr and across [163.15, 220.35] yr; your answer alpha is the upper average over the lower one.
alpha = 1.1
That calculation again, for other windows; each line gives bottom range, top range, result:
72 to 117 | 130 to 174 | 1.06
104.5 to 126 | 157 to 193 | 1.13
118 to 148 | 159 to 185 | 1.10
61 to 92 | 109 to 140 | 0.90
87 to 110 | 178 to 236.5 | 1.15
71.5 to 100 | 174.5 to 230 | 1.06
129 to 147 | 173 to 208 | 1.03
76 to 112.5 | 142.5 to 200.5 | 1.09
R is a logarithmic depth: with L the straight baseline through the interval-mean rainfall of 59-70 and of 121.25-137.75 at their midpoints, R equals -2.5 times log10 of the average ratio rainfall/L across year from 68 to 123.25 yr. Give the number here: 0.12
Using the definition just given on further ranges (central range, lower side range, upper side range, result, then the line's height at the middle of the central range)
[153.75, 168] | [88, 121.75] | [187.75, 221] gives -0.07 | 201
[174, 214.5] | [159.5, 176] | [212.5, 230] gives 0.05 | 221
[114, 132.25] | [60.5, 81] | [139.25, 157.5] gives 0.09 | 214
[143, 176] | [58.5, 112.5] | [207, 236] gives 0.03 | 218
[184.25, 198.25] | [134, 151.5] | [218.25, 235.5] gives 0.04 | 219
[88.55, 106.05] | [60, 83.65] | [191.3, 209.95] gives 0.19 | 224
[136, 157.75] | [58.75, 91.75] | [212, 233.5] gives 0.10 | 224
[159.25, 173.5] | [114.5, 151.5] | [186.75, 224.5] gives -0.07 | 206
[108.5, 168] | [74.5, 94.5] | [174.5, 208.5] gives 0.02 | 208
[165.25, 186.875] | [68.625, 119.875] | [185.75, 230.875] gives -0.05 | 209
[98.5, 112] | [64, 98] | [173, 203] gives 0.16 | 215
